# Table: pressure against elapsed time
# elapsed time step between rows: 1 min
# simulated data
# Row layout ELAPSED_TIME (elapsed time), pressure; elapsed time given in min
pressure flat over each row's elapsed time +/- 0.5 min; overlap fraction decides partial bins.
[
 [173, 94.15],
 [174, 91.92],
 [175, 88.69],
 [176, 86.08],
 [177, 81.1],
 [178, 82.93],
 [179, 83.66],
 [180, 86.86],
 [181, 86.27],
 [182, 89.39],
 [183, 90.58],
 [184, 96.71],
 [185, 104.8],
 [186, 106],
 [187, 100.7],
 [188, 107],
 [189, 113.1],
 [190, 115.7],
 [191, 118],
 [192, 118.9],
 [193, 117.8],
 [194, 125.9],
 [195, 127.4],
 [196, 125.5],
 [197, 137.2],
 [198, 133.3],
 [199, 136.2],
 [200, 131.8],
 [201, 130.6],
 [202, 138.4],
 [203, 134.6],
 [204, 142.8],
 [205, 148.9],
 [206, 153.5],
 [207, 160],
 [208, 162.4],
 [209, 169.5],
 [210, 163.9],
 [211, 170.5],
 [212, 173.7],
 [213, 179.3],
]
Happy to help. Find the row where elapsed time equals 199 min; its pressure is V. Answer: 136.2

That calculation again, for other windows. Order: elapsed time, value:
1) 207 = 160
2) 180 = 86.86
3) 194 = 125.9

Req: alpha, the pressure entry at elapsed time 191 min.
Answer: 118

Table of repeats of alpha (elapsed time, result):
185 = 104.8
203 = 134.6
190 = 115.7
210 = 163.9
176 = 86.08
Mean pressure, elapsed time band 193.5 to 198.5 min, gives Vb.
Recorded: 130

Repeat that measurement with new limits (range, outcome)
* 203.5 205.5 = 146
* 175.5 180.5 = 84.1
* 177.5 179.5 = 83.3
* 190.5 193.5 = 118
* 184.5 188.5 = 105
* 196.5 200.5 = 135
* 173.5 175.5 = 90.3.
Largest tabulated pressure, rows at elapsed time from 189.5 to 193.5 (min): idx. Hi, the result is 118.9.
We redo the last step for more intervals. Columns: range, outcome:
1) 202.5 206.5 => 153.5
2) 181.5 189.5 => 113.1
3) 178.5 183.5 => 90.58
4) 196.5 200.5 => 137.2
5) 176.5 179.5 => 83.66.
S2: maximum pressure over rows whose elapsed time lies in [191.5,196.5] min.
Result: 127.4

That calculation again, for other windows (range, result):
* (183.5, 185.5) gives 104.8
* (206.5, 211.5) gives 170.5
